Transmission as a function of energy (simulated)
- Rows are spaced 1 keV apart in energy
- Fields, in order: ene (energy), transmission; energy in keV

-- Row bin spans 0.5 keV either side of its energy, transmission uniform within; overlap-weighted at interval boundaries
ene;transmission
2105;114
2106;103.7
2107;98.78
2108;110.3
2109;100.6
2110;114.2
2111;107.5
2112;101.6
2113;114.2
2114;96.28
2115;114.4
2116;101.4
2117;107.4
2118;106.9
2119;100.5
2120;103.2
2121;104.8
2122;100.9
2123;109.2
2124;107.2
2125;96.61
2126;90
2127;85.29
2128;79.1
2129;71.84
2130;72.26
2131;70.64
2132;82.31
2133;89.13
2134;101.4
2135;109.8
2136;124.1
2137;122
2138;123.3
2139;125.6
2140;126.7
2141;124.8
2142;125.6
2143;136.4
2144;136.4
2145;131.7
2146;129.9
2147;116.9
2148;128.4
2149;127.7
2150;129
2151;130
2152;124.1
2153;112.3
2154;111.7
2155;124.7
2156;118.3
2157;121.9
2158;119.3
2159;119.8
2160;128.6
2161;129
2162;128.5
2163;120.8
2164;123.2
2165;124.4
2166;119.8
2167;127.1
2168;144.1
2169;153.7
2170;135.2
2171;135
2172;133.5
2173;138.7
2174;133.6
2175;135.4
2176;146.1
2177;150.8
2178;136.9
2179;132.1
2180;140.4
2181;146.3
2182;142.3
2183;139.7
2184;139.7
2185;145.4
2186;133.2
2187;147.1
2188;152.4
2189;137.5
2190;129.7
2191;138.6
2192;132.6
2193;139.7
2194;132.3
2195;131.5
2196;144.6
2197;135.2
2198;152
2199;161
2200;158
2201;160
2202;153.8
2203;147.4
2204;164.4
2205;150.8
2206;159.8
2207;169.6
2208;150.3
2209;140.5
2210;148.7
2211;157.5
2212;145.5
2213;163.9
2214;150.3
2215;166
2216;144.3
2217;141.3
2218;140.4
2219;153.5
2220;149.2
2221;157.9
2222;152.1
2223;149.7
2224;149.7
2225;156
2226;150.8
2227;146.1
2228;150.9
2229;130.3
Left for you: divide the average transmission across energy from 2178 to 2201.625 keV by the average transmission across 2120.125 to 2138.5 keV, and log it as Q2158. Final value 1.5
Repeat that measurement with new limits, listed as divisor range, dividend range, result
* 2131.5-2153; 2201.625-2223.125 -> 1.26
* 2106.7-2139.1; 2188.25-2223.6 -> 1.47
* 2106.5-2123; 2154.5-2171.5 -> 1.21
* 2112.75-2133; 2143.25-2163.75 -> 1.31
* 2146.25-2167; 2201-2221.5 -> 1.24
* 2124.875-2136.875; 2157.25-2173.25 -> 1.44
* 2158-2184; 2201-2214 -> 1.15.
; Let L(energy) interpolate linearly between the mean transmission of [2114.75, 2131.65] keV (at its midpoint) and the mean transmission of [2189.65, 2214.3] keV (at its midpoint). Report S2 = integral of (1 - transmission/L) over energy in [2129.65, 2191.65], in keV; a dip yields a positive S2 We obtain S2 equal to -3.5 keV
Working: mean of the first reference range 95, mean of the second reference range 149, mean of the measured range 127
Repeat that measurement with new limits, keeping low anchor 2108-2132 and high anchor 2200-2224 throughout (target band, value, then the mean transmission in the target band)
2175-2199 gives -0.5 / 141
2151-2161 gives -0.1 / 121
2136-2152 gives -2.2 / 127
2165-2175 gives -0.6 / 135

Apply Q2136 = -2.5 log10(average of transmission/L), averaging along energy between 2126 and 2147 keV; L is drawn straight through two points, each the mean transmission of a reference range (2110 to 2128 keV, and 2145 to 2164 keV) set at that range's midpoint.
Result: 0.05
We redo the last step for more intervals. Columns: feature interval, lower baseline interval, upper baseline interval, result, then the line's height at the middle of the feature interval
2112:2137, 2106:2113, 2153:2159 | 0.12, 110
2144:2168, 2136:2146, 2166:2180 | 0.07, 133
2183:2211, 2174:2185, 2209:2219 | -0.01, 146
